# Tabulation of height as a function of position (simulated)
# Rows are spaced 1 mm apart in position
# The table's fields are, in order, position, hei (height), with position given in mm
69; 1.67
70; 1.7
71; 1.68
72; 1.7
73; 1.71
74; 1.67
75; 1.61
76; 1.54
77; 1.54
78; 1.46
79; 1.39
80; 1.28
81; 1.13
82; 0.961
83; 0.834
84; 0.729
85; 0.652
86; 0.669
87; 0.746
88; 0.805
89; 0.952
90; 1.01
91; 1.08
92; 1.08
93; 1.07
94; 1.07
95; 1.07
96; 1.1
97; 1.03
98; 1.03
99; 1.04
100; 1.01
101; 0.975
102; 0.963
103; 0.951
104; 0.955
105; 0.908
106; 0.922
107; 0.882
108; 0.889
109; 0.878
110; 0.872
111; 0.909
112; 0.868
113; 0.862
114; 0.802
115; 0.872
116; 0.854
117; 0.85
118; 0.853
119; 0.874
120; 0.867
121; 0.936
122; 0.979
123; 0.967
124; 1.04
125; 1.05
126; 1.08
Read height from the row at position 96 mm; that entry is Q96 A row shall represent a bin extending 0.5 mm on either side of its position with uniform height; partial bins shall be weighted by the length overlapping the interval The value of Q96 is 1.1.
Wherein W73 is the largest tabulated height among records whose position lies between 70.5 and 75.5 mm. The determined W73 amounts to 1.71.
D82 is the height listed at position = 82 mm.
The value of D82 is 0.961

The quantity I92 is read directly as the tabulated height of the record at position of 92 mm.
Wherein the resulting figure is 1.08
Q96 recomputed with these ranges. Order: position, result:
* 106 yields 0.922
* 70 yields 1.7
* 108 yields 0.889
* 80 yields 1.28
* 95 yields 1.07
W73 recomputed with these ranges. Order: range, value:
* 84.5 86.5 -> 0.669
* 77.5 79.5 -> 1.46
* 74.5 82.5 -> 1.61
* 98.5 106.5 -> 1.04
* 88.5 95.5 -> 1.08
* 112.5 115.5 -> 0.872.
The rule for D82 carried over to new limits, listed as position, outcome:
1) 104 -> 0.955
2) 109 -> 0.878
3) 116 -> 0.854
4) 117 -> 0.85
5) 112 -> 0.868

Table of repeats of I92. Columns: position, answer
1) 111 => 0.909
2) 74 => 1.67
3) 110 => 0.872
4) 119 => 0.874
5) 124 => 1.04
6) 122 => 0.979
